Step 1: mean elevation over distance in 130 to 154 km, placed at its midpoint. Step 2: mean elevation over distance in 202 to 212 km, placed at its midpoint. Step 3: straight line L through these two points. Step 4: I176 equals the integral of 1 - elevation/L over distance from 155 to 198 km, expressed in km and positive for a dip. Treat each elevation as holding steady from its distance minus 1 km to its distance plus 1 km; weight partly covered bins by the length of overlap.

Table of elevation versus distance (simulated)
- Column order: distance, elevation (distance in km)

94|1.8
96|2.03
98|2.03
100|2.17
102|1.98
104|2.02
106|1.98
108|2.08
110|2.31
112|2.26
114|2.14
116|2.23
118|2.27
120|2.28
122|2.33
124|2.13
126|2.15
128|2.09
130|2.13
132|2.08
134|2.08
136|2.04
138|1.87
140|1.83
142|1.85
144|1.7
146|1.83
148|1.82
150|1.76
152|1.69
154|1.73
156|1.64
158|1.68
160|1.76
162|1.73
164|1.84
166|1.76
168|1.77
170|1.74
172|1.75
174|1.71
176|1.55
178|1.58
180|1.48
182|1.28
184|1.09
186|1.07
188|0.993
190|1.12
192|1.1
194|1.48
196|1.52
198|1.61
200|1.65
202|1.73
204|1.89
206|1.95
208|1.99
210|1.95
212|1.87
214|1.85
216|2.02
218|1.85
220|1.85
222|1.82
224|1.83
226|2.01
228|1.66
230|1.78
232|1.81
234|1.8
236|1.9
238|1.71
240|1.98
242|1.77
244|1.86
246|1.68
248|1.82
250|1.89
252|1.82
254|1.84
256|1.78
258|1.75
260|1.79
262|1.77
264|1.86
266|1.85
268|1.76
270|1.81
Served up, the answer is 8.75 km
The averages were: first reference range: 1.87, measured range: 1.51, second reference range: 1.92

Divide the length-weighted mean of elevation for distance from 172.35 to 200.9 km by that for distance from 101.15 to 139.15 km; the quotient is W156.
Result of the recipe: 0.6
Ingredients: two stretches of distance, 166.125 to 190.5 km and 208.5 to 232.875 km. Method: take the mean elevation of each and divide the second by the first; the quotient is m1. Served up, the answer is 1.3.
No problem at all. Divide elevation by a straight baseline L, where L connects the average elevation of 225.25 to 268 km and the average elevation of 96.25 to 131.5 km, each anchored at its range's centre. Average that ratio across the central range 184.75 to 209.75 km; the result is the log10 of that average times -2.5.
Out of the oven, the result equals 0.26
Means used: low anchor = 2.15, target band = 1.52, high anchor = 1.81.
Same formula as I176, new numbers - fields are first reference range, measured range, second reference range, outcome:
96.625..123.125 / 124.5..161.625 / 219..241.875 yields 3.5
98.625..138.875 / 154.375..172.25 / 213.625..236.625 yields 2.4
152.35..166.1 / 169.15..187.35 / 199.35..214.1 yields 3.3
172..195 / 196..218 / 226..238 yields -3.9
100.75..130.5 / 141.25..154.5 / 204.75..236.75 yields 1.9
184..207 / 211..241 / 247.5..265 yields -4.0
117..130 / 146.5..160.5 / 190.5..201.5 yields 1.3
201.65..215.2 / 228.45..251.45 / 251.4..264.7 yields 0.3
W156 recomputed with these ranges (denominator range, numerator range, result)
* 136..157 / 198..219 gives 1.04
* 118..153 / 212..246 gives 0.93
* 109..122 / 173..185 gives 0.64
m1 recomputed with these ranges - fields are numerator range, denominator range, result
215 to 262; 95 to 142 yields 0.87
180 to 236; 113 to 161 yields 0.84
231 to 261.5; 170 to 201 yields 1.29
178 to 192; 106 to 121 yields 0.54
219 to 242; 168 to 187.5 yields 1.24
